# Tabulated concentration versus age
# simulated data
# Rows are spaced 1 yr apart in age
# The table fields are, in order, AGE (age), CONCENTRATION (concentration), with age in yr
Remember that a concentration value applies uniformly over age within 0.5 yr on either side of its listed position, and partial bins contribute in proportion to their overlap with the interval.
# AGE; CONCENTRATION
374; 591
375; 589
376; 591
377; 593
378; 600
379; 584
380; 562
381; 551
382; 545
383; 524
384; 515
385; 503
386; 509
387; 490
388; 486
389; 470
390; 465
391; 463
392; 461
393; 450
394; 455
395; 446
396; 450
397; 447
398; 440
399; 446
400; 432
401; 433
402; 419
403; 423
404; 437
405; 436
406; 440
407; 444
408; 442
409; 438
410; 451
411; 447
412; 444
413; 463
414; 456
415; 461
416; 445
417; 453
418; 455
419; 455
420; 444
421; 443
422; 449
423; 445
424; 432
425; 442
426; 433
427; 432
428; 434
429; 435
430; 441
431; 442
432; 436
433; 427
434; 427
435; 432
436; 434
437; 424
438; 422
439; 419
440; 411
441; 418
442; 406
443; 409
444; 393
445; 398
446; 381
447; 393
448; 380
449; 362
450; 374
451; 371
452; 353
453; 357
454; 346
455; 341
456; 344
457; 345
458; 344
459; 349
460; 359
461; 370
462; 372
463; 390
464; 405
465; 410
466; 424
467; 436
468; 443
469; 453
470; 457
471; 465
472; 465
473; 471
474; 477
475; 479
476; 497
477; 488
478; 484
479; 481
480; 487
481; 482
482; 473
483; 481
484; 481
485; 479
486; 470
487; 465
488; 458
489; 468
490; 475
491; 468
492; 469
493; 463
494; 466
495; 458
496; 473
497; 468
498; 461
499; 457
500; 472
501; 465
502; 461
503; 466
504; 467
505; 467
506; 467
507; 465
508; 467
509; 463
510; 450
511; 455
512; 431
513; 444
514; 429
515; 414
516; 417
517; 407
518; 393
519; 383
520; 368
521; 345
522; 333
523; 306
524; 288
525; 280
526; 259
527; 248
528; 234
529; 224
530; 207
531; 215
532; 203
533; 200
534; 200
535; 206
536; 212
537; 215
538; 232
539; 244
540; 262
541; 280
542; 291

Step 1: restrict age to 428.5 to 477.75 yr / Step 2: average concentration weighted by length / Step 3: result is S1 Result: 410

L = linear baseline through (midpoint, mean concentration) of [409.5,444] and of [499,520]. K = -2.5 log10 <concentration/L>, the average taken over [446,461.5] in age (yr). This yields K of 0.21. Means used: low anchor 437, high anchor 443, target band 360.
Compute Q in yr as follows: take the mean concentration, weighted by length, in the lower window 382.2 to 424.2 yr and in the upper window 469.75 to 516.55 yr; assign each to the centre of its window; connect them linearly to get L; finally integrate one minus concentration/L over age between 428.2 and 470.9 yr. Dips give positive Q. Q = 5.68 yr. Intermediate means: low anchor 456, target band 399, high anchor 465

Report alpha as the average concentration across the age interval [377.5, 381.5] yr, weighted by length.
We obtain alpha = 574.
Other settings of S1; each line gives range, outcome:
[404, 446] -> 435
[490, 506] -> 466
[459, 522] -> 447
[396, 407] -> 436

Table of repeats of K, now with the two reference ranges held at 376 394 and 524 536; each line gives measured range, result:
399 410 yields 0.10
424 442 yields -0.02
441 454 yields 0.03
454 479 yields -0.19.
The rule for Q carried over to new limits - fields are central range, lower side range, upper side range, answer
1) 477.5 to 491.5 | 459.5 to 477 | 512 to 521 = -1.7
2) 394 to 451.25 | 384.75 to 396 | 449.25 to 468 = -0.8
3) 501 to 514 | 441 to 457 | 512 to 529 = -4.0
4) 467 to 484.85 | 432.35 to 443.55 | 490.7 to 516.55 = -1.3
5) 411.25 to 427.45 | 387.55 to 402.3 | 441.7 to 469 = -0.9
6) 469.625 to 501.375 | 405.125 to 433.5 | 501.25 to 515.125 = -1.4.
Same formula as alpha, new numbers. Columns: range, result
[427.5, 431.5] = 438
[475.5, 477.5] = 492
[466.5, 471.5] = 451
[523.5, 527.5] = 269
